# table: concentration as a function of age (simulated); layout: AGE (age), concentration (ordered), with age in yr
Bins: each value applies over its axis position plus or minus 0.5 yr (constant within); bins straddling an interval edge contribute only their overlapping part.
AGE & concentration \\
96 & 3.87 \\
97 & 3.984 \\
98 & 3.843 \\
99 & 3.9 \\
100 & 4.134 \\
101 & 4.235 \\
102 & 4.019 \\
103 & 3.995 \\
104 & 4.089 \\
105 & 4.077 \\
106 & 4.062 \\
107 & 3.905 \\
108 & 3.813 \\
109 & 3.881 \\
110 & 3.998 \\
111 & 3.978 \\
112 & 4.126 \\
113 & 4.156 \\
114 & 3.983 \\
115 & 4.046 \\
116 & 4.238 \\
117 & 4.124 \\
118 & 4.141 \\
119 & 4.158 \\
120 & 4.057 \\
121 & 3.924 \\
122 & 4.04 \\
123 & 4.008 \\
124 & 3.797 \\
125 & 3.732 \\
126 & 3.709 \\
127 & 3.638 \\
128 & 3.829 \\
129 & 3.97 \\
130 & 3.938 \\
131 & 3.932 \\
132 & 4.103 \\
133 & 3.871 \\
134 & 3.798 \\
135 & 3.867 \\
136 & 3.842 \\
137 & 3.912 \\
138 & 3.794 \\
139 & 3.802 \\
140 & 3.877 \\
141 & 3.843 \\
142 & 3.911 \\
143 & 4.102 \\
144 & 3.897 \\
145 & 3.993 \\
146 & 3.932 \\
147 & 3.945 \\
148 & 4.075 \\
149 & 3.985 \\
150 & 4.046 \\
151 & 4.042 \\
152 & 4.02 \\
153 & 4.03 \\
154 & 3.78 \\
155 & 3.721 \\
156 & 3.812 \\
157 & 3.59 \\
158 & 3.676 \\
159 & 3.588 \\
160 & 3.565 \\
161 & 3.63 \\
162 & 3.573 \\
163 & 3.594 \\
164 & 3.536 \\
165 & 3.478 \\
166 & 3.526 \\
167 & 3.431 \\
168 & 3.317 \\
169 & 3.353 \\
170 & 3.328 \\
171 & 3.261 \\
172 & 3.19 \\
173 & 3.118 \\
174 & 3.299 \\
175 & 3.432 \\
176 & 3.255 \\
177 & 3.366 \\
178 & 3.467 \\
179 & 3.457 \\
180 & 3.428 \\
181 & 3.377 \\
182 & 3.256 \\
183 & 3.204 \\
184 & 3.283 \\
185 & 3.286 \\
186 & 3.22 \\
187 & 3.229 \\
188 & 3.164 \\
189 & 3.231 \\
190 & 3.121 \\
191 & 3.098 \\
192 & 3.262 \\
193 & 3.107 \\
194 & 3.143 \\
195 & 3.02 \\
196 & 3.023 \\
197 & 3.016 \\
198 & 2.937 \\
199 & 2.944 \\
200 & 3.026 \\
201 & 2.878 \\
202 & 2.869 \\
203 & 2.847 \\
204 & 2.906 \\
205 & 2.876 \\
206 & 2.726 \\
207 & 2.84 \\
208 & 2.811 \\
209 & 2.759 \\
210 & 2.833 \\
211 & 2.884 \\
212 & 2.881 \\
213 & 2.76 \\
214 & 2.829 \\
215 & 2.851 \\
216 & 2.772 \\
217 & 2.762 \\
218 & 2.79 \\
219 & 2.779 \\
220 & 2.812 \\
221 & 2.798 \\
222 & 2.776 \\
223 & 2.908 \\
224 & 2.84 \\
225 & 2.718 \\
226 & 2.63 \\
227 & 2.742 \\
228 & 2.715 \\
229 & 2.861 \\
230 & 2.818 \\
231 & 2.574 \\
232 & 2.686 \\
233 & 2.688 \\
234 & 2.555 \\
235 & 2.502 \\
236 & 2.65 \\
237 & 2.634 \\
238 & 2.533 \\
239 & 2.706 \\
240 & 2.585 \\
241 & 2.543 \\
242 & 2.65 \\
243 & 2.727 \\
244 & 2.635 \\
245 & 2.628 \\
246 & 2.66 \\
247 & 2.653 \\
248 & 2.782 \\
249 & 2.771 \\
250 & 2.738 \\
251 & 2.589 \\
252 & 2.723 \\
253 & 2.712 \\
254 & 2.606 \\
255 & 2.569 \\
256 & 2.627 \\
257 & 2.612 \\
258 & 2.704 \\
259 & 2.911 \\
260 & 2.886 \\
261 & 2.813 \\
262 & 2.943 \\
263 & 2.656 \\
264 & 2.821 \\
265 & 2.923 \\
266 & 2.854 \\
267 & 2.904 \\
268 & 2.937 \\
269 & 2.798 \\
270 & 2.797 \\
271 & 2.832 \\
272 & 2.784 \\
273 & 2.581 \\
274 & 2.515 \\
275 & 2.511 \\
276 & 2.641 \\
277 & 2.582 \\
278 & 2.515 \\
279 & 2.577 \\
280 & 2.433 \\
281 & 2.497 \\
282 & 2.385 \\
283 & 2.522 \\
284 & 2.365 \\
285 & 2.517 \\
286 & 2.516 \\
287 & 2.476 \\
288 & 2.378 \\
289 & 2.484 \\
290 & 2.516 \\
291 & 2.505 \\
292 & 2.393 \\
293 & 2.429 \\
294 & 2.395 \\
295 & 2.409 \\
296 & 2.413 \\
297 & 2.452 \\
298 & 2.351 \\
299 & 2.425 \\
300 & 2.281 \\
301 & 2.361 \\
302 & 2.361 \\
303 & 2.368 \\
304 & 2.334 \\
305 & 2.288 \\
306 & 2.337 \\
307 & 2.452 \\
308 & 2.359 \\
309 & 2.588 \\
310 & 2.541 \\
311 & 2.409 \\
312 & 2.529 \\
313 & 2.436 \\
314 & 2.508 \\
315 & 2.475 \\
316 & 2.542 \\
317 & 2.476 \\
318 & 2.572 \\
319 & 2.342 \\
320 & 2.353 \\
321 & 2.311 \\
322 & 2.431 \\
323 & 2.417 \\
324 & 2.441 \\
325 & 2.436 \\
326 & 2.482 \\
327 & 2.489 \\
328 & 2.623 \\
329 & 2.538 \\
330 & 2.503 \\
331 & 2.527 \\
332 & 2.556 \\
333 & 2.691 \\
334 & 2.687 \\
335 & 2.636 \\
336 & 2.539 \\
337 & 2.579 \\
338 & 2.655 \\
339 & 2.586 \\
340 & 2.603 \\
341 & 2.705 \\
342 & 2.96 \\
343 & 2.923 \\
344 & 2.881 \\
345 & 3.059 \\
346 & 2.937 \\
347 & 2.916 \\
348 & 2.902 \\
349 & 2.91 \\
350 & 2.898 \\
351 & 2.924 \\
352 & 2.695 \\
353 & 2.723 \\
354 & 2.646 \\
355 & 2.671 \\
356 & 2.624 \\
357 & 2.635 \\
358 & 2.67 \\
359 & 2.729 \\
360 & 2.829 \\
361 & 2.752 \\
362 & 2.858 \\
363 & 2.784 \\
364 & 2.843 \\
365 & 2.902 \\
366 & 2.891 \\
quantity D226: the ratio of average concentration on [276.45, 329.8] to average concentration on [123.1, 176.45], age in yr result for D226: 0.66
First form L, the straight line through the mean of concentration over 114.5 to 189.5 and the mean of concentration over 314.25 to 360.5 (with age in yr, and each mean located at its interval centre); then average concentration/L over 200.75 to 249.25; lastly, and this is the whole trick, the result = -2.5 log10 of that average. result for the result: 0.195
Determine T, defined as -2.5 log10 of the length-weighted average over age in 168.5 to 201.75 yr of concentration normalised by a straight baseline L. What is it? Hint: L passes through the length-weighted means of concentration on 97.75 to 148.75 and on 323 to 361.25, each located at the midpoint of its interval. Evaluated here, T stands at 0.13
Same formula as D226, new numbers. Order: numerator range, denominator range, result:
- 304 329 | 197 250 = 0.89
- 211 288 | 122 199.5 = 0.75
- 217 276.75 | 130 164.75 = 0.71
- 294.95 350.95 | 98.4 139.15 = 0.64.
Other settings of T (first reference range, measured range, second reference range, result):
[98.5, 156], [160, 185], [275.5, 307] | 0.05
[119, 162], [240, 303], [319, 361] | 0.18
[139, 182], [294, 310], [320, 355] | 0.19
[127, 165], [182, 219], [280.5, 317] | 0.12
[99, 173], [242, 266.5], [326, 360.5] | 0.17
